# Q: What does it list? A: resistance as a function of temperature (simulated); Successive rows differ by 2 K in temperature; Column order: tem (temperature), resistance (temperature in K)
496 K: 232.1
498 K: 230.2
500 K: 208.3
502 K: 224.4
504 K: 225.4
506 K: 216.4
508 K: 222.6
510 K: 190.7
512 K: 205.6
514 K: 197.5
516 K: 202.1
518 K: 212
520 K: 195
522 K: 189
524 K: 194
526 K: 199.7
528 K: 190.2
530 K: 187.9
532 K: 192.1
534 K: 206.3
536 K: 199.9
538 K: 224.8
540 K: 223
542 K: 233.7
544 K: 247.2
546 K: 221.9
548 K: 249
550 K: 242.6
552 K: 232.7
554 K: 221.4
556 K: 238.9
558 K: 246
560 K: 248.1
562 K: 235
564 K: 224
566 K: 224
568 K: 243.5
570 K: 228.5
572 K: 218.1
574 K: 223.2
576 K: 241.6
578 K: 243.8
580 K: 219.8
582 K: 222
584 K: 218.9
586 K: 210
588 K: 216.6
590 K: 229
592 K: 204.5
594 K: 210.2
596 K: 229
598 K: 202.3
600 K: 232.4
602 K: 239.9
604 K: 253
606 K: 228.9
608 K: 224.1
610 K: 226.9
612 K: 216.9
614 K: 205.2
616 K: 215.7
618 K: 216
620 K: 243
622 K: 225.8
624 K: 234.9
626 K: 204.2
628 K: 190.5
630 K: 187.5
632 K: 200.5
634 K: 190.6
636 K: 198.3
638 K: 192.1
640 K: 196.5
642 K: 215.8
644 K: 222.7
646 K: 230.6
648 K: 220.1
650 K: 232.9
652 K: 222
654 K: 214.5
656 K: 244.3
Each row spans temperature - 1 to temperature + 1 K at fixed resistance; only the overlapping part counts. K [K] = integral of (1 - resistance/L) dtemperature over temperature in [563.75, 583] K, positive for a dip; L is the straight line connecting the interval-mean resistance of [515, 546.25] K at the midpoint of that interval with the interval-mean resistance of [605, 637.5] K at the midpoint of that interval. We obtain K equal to -1.8 K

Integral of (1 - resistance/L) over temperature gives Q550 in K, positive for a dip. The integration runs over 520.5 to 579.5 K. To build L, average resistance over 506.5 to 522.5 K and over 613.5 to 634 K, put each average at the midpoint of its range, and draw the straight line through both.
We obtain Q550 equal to -4.9 K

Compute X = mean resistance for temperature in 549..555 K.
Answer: 232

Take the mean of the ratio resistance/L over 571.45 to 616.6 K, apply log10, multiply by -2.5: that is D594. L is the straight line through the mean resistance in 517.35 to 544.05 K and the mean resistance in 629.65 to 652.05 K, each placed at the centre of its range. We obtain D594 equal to -0.08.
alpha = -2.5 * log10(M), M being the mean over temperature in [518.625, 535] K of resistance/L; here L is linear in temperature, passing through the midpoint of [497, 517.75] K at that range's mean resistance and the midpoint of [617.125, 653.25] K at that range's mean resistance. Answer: 0.09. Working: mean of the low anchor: 212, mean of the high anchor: 212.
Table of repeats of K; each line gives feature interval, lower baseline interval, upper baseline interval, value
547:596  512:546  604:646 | -4.55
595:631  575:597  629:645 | -1.72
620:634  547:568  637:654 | 0.77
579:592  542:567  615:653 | 0.49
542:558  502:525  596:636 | -2.05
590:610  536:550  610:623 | -0.17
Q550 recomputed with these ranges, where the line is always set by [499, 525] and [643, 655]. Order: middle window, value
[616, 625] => -0.33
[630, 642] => 1.38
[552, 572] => -1.95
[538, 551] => -1.53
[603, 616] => -0.37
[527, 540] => 0.45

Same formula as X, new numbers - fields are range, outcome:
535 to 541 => 216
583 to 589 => 215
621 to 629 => 214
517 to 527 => 198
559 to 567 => 233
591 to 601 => 216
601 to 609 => 236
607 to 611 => 226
